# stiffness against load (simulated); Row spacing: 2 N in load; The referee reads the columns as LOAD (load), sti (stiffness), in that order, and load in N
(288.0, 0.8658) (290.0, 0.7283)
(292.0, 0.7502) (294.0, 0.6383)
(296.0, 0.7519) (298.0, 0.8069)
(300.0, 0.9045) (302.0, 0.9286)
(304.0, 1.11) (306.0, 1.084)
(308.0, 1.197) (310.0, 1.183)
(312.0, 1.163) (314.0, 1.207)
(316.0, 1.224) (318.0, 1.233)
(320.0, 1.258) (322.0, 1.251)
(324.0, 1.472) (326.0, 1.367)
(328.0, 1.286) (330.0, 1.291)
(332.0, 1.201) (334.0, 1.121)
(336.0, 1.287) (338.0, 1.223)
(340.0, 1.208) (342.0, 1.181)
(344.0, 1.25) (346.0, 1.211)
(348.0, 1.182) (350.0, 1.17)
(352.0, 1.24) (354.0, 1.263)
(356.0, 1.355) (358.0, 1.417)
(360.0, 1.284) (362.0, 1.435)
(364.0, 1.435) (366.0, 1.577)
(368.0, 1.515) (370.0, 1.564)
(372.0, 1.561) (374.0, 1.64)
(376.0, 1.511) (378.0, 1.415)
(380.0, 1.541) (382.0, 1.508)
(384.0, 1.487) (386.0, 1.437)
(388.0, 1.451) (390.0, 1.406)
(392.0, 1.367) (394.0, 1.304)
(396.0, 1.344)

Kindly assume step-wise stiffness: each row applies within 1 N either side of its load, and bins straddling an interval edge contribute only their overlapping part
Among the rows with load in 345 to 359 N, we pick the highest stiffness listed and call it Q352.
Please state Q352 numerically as 1.417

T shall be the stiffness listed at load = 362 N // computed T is 1.435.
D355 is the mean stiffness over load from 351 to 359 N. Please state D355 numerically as 1.32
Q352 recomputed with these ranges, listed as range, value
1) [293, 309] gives 1.197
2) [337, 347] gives 1.25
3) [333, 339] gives 1.287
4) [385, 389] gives 1.451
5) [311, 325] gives 1.472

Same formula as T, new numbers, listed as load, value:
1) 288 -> 0.8658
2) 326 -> 1.367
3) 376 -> 1.511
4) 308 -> 1.197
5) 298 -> 0.8069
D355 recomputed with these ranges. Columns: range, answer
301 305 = 1.02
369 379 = 1.54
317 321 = 1.25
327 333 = 1.26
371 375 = 1.6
